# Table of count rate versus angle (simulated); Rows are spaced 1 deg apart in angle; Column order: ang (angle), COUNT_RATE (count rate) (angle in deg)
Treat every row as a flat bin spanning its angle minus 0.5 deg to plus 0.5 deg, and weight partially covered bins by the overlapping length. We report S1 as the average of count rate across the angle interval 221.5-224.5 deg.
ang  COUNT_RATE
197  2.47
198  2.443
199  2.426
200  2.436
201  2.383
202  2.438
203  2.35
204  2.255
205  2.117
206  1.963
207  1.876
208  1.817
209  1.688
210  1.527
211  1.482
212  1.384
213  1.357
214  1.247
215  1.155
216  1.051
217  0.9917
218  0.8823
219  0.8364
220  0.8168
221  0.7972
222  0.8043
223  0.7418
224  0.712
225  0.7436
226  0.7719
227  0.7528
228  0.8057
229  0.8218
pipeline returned 0.753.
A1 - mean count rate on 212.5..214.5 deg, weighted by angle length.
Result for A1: 1.3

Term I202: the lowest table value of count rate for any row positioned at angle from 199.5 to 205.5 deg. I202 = 2.117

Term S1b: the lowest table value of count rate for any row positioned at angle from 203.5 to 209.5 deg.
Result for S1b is 1.688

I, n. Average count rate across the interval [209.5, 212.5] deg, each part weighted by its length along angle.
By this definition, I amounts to 1.46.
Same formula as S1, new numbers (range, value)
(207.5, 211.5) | 1.63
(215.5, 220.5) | 0.916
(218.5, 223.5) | 0.799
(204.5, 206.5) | 2.04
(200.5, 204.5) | 2.36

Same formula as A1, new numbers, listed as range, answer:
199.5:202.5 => 2.42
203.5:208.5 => 2.01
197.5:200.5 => 2.44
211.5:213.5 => 1.37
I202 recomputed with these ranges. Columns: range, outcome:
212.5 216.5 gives 1.051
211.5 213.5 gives 1.357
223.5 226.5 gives 0.712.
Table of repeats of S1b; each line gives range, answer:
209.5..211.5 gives 1.482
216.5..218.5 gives 0.8823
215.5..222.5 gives 0.7972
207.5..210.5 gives 1.527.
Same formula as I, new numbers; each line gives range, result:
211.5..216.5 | 1.24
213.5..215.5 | 1.2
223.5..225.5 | 0.728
